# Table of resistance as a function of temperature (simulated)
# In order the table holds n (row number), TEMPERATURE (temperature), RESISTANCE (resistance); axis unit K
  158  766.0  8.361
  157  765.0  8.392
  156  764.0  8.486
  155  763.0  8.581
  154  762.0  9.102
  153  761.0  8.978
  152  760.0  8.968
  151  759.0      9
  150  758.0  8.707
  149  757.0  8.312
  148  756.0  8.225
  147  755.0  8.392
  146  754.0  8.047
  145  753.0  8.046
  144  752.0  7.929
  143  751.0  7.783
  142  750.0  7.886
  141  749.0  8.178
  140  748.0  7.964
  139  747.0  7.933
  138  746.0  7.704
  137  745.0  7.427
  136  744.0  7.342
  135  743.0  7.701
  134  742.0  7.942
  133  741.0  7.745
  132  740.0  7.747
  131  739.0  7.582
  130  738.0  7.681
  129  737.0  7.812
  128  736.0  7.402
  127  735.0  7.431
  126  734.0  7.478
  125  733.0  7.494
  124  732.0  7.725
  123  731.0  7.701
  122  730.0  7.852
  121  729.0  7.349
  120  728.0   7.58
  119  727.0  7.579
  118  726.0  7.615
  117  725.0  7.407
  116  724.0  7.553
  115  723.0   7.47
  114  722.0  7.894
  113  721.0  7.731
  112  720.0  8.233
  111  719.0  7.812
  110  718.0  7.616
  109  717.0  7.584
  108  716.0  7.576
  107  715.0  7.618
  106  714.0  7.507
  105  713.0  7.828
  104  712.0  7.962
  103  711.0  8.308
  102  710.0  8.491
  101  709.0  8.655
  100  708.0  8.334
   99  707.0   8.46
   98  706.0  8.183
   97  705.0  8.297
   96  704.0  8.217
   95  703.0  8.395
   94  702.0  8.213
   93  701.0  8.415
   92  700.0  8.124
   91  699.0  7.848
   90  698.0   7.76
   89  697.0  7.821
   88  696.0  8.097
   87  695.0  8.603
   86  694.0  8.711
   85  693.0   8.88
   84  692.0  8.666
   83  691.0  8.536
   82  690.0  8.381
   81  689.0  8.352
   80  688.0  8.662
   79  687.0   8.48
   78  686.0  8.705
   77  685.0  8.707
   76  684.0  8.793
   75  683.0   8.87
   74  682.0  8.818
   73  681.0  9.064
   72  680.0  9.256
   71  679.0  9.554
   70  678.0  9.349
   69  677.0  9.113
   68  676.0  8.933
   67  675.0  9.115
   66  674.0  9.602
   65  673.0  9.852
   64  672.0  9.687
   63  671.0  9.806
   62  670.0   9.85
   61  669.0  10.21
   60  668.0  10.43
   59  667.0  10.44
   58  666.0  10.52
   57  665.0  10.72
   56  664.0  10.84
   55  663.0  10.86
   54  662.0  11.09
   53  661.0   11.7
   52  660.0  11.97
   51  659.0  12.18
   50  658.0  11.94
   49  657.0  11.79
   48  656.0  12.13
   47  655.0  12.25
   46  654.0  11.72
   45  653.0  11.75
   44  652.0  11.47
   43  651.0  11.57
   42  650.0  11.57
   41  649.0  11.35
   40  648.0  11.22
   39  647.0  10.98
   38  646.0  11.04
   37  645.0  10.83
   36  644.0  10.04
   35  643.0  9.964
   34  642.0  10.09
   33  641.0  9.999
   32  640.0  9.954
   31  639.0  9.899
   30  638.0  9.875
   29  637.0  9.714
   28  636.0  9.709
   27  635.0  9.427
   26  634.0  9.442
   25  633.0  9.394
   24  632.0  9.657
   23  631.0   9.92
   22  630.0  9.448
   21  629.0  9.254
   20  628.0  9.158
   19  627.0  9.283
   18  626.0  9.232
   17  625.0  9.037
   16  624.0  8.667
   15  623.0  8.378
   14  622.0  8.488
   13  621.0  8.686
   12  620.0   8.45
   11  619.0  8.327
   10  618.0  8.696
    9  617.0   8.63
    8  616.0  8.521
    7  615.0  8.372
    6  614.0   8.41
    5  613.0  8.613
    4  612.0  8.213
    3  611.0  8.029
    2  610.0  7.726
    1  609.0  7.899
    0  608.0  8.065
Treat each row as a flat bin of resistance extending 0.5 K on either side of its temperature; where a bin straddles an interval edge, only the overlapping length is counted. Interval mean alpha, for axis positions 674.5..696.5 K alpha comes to 8.8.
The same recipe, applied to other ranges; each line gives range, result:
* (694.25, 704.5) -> 8.16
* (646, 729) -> 9.23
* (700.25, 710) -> 8.35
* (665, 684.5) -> 9.57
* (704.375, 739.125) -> 7.8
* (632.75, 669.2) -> 10.8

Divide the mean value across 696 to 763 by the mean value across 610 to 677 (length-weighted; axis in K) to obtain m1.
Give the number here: 0.80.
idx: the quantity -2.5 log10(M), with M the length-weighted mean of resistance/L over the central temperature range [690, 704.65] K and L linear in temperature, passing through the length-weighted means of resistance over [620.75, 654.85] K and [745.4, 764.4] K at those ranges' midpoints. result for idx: 0.107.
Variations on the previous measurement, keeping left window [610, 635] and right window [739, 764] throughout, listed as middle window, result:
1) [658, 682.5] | -0.18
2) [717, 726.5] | 0.08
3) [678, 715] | 0.00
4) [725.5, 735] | 0.09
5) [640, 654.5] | -0.25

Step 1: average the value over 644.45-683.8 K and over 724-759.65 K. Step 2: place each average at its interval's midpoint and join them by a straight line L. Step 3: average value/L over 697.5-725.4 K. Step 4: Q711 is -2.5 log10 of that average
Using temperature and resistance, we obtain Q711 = 0.12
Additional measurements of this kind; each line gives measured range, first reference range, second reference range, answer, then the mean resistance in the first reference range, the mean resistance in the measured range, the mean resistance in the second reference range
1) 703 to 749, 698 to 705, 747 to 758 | 0.05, 8.18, 7.8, 8.1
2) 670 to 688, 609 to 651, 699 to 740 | -0.07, 9.41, 9.16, 7.85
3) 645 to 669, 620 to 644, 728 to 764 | -0.24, 9.41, 11.3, 7.98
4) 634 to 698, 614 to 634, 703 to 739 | -0.18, 8.93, 10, 7.82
